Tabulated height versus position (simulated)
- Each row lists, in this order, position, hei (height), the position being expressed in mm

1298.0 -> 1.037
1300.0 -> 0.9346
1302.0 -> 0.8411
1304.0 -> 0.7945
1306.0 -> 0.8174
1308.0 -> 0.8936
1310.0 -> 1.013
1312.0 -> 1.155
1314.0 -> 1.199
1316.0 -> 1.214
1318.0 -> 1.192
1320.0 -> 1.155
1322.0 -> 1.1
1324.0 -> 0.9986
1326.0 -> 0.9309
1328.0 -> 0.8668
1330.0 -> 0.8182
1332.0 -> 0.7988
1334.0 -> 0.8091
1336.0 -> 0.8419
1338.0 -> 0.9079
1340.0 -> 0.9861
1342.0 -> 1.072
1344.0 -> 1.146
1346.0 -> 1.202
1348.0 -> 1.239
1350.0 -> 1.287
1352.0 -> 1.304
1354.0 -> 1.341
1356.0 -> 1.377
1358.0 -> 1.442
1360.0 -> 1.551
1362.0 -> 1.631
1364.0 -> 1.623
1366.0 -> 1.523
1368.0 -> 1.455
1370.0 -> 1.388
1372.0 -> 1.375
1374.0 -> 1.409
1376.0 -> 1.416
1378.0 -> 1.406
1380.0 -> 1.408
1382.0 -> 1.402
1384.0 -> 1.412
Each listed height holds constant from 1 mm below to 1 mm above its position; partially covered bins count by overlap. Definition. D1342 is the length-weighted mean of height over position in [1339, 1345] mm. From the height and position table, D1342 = 1.07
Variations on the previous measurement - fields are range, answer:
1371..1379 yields 1.4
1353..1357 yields 1.36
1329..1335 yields 0.809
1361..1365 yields 1.63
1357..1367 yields 1.55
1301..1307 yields 0.818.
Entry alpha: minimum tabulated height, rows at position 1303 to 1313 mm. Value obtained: 0.7945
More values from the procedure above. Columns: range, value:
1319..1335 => 0.7988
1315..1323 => 1.1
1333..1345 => 0.8091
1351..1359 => 1.304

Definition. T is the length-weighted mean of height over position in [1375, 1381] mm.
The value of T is 1.41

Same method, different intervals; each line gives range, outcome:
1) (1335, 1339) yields 0.875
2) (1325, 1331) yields 0.872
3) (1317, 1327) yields 1.08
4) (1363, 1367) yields 1.57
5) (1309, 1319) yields 1.15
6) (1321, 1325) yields 1.05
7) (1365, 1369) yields 1.49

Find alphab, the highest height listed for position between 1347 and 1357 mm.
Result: 1.377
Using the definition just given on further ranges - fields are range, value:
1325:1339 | 0.9309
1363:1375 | 1.623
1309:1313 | 1.155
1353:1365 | 1.631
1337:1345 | 1.146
